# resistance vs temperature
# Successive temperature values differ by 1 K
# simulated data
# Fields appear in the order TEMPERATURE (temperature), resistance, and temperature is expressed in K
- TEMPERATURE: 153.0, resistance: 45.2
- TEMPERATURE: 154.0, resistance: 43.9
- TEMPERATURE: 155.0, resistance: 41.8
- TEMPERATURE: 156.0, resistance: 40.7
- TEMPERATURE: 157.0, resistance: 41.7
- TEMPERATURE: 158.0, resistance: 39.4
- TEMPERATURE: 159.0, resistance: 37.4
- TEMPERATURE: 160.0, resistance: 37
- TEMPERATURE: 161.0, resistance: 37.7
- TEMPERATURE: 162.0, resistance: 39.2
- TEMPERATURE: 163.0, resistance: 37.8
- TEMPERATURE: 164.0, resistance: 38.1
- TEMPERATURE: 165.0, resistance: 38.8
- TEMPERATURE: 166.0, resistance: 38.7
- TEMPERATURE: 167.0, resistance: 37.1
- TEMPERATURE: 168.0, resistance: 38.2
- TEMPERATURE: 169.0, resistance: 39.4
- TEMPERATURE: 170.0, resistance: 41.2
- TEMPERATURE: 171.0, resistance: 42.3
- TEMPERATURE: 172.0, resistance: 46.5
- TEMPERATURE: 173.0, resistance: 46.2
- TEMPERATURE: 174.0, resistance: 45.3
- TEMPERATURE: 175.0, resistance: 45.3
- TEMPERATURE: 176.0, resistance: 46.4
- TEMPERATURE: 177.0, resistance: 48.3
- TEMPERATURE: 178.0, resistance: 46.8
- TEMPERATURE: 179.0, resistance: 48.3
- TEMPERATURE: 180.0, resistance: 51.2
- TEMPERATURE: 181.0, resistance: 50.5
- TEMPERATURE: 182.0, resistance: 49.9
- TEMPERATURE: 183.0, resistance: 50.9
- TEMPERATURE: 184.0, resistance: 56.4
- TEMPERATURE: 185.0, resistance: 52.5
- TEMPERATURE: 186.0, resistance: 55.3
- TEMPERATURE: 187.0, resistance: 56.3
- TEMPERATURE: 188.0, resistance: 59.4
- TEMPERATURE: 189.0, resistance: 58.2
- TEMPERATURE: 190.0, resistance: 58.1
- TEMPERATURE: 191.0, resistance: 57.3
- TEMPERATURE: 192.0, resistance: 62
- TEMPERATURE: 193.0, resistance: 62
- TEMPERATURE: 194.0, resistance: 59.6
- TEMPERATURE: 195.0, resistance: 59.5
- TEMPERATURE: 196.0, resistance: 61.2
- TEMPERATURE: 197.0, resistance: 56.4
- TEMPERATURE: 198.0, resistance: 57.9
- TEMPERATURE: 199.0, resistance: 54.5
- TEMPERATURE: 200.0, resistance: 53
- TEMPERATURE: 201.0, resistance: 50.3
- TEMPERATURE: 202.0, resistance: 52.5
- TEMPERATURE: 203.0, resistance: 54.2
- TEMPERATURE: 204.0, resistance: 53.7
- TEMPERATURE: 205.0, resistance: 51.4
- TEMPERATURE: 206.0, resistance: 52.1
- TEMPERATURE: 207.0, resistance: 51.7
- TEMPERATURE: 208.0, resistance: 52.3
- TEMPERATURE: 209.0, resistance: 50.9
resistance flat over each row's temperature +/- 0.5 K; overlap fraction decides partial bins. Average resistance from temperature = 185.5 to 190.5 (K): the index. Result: 57.5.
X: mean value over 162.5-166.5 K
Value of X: 38.4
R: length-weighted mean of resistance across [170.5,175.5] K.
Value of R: 45.1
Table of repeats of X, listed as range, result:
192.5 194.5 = 60.8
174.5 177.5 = 46.7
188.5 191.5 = 57.9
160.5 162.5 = 38.5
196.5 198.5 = 57.1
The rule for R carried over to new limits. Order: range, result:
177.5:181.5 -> 49.2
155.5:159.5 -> 39.8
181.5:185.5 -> 52.4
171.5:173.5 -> 46.4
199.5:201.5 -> 51.6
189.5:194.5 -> 59.8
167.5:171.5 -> 40.3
